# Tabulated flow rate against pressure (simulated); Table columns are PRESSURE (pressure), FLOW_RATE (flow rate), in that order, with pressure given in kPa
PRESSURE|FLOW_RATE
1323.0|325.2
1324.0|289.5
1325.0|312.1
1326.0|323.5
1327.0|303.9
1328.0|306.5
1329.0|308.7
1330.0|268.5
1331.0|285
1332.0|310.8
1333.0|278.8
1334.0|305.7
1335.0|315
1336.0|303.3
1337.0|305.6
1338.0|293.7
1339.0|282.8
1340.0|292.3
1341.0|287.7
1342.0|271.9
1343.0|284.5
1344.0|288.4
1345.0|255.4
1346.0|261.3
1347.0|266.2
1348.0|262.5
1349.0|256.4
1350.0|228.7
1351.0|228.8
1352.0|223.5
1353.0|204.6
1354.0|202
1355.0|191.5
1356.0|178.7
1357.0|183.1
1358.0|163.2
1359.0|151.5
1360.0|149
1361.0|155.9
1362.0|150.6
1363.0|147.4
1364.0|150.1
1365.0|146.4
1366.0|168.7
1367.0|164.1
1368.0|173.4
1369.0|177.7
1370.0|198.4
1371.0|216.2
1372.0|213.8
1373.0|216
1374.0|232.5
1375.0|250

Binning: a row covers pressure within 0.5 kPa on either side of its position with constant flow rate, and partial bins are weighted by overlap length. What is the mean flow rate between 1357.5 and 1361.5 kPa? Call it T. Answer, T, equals 155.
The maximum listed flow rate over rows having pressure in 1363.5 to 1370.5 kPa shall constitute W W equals 198.4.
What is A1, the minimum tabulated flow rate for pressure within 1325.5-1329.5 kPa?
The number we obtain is 303.9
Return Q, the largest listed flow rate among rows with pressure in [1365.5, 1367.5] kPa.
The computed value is 168.7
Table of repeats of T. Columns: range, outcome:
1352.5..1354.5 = 203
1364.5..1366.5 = 158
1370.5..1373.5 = 215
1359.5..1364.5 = 151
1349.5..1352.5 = 227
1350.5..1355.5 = 210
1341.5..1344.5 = 282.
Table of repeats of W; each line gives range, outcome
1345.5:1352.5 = 266.2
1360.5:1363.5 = 155.9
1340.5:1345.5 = 288.4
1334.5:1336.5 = 315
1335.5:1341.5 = 305.6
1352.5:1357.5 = 204.6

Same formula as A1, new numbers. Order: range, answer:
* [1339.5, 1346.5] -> 255.4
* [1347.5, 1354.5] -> 202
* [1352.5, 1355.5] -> 191.5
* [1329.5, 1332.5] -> 268.5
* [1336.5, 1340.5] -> 282.8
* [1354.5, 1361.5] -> 149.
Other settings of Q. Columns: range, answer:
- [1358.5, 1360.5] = 151.5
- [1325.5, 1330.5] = 323.5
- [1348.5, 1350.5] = 256.4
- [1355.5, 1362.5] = 183.1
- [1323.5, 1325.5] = 312.1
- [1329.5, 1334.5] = 310.8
